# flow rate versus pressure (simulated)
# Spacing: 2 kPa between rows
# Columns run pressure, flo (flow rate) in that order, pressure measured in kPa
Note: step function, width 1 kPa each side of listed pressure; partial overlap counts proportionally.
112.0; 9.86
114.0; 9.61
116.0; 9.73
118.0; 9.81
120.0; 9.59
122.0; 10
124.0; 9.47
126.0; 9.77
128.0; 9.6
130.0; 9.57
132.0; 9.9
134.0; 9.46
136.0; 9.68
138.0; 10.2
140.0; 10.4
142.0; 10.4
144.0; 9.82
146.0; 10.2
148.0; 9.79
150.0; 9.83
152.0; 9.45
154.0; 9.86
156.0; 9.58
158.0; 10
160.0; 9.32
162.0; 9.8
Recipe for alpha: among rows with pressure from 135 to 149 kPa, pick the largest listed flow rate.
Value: 10.4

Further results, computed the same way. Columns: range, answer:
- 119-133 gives 10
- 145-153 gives 10.2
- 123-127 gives 9.77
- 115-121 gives 9.81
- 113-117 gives 9.73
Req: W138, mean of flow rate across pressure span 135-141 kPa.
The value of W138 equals 10.1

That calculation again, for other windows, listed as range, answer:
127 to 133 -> 9.69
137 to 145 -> 10.2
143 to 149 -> 9.94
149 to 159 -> 9.74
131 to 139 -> 9.81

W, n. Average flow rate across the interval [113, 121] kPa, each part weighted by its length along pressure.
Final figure 9.68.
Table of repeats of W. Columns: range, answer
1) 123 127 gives 9.62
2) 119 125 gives 9.69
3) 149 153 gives 9.64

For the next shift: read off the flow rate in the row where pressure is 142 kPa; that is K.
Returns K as 10.4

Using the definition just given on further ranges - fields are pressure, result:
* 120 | 9.59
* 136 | 9.68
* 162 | 9.8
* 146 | 10.2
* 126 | 9.77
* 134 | 9.46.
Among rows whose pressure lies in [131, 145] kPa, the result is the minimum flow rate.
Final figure 9.46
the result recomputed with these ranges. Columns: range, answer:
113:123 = 9.59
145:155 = 9.45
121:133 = 9.47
